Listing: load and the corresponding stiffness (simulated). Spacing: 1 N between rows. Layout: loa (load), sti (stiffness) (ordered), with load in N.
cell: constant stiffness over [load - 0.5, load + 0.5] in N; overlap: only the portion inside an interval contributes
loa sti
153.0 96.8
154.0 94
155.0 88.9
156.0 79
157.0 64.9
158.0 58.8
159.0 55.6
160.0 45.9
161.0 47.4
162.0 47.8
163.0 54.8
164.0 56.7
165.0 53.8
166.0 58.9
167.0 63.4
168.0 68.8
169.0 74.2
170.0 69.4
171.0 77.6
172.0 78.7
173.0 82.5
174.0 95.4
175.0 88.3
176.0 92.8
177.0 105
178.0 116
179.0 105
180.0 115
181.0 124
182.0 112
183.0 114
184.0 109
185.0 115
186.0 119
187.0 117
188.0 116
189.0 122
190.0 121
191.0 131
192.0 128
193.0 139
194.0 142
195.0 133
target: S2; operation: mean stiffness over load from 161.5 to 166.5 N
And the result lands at 54.4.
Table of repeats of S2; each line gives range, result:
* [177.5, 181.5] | 115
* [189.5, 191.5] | 126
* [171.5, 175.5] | 86.2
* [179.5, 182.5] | 117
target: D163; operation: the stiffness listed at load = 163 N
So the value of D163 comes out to 54.8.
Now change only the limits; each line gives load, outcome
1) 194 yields 142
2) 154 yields 94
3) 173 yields 82.5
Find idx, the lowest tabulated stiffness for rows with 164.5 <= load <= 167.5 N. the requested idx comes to 53.8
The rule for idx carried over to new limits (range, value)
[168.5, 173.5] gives 69.4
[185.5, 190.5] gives 116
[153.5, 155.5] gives 88.9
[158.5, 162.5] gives 45.9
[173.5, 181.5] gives 88.3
